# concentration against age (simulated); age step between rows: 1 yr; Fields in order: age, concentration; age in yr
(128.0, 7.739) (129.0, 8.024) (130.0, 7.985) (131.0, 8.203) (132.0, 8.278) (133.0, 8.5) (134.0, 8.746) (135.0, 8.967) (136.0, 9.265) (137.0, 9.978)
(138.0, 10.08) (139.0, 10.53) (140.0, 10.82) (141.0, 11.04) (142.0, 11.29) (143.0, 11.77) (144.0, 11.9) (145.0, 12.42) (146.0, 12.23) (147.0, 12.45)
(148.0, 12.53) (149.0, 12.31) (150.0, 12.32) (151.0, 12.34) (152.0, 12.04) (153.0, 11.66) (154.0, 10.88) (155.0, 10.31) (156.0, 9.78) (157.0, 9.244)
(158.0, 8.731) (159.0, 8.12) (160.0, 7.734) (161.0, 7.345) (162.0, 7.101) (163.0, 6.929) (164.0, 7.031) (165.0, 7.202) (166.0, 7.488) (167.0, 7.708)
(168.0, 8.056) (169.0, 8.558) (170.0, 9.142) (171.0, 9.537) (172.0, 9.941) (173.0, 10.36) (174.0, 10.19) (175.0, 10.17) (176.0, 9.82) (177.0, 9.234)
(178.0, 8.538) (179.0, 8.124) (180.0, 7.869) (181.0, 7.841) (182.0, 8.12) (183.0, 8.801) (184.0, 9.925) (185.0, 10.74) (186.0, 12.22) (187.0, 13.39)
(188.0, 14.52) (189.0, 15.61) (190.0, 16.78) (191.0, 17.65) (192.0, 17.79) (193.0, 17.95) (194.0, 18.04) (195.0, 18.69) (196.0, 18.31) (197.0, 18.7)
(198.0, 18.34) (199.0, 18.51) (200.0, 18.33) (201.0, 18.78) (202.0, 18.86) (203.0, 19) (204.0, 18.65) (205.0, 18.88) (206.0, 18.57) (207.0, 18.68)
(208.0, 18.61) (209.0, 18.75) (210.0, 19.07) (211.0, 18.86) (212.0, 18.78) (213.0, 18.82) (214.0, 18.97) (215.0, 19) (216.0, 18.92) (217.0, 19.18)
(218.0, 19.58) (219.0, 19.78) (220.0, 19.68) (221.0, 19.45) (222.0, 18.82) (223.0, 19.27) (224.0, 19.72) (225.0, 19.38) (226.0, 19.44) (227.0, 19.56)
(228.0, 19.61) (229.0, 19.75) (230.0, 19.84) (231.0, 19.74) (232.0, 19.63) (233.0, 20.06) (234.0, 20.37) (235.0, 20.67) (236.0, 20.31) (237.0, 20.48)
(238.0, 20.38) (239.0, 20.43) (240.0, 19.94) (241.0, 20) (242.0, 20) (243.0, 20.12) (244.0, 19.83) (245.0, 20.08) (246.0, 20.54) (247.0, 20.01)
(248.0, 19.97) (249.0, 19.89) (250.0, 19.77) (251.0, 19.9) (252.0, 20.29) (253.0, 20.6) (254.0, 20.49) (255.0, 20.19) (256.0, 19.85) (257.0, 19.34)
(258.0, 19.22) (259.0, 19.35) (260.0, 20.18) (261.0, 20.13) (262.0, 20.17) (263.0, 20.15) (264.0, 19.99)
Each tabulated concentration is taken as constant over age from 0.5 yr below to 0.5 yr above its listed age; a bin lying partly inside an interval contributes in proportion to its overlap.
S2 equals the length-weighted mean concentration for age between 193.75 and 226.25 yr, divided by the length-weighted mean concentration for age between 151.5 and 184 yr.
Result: 2.13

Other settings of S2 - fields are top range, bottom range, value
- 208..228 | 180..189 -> 1.78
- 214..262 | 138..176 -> 1.99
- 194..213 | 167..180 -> 2.03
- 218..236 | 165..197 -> 1.69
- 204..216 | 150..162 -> 1.92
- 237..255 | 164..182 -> 2.30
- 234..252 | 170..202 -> 1.51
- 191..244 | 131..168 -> 1.95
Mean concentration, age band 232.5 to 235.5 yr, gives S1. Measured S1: 20.4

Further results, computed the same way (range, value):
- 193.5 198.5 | 18.4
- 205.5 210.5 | 18.7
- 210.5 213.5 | 18.8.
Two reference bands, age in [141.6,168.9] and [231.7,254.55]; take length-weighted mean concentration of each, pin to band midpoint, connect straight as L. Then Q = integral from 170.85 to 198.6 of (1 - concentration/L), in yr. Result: 1.5 yr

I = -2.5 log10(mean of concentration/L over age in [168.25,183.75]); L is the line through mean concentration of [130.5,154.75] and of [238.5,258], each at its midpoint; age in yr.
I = 0.45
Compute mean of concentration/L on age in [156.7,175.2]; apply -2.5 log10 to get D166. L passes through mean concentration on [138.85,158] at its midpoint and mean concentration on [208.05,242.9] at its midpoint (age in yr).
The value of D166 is 0.50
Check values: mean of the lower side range 11.4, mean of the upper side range 19.6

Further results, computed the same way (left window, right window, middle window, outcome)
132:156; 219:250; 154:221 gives 0.14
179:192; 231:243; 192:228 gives -0.20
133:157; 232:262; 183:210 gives -0.09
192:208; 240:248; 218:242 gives -0.01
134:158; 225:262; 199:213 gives -0.14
